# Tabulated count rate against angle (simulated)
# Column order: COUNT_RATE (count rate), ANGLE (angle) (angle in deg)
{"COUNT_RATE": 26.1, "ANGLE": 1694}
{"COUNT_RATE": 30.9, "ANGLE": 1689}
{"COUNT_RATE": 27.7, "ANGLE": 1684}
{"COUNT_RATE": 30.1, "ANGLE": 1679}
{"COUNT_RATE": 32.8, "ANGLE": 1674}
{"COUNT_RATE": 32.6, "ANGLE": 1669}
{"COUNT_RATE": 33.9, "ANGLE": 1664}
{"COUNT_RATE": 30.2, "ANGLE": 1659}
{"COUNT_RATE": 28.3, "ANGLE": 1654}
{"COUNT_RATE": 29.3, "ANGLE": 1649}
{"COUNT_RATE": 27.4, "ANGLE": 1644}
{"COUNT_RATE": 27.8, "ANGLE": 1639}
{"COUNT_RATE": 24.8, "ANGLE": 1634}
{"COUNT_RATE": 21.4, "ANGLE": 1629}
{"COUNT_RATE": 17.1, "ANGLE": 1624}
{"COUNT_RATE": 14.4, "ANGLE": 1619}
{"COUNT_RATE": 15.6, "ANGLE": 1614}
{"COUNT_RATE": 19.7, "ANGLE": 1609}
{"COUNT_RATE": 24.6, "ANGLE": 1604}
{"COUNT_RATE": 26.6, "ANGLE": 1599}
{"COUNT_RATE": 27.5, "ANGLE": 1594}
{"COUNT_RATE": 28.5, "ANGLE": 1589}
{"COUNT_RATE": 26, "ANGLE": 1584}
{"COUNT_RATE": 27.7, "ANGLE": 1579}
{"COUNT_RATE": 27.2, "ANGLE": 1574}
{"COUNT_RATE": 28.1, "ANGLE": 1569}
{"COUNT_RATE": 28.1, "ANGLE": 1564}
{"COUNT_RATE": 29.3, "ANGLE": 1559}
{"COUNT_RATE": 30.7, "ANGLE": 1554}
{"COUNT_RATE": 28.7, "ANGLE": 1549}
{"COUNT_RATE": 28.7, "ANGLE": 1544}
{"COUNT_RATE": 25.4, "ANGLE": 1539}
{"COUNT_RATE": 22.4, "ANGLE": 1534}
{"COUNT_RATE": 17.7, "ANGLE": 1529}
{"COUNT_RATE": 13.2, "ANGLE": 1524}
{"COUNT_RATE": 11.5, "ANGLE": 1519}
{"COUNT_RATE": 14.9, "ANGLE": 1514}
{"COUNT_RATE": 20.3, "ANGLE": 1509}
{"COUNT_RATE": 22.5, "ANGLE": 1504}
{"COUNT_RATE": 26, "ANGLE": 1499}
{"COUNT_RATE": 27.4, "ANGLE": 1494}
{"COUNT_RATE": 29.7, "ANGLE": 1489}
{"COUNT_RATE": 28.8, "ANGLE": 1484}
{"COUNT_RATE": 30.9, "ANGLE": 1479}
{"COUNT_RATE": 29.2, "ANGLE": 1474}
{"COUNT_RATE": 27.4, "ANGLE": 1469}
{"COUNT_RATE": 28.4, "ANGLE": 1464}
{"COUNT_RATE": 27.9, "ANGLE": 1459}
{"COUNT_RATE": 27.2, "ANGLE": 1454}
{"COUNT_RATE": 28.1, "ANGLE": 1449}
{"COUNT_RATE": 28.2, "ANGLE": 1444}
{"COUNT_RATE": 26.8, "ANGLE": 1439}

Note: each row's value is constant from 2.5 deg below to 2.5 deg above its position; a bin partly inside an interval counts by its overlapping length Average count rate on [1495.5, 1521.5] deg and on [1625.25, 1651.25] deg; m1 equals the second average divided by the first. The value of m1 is 1.3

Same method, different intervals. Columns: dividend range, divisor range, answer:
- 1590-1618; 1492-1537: 1.16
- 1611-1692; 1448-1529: 1.09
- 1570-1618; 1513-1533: 1.65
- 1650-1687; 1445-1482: 1.08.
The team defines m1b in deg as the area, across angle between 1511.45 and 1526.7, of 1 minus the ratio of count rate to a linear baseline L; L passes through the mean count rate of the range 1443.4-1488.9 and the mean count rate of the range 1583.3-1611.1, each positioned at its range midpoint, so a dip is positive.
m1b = 7.8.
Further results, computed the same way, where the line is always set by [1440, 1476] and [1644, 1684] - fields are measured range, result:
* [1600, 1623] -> 8.4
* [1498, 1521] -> 7.9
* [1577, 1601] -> 1.9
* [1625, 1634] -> 2.5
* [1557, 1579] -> 1.0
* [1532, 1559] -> 1.5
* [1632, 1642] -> 1.3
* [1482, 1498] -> 0.0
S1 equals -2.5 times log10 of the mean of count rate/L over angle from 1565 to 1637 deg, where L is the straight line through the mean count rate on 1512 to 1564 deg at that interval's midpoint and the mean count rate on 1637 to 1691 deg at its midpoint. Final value 0.11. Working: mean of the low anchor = 22.6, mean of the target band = 23.6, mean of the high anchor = 30.1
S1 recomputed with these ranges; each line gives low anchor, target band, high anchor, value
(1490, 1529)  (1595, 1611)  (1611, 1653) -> -0.11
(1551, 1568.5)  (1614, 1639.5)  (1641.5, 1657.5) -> 0.39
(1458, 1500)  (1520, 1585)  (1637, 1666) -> 0.15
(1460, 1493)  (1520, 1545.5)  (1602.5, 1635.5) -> 0.21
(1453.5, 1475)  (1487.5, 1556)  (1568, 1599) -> 0.22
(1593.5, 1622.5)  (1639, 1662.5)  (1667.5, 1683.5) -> -0.06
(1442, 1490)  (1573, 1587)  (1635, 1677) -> 0.10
